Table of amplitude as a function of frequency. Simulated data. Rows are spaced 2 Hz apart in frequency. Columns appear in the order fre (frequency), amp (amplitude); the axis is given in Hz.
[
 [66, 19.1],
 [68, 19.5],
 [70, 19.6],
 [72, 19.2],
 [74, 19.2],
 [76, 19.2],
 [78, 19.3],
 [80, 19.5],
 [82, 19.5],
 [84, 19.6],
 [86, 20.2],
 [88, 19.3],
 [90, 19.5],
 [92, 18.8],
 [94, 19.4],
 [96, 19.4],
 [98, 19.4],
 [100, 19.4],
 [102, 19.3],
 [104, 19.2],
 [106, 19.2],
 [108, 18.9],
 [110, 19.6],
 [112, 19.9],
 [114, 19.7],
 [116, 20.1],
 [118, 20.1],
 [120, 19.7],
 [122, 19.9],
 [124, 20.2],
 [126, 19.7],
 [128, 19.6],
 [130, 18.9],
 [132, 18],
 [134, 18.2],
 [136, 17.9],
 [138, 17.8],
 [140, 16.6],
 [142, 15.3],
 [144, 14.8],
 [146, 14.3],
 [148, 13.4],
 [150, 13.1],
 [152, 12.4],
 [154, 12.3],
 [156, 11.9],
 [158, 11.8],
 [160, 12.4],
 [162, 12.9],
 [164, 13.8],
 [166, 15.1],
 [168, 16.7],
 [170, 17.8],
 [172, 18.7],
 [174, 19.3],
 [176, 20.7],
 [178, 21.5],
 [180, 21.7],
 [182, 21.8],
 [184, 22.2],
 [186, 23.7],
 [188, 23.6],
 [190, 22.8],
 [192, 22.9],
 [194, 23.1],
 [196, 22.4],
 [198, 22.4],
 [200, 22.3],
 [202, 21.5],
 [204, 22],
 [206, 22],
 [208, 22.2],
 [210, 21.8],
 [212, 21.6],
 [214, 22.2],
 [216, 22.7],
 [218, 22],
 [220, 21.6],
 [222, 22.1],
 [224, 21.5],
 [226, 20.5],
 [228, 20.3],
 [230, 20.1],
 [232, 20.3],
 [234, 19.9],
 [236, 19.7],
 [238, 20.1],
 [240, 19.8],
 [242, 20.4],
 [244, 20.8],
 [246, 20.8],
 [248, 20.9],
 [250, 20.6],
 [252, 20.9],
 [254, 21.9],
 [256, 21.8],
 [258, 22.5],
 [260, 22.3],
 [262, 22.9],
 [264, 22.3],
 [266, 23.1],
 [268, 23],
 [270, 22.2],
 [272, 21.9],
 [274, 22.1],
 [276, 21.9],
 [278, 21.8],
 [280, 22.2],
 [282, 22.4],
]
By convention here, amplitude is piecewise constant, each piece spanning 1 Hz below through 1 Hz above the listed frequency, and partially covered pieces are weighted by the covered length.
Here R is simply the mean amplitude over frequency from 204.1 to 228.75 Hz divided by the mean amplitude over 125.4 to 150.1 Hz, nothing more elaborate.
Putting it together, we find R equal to 1.3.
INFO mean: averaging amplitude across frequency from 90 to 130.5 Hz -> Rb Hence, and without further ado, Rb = 19.5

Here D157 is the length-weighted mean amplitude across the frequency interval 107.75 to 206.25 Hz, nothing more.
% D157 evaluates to 18.5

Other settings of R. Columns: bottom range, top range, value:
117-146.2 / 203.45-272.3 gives 1.18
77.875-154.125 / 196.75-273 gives 1.18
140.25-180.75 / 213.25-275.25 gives 1.38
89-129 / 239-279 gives 1.11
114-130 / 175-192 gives 1.12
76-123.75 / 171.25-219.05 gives 1.13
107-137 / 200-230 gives 1.12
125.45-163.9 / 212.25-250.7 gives 1.37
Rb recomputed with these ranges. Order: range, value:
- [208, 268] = 21.3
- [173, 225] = 22.1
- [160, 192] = 19.4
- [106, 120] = 19.7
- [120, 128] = 19.9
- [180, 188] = 22.6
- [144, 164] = 12.9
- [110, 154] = 17.5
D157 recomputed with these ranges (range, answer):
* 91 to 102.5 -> 19.3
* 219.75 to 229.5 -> 21.1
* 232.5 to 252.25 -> 20.4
